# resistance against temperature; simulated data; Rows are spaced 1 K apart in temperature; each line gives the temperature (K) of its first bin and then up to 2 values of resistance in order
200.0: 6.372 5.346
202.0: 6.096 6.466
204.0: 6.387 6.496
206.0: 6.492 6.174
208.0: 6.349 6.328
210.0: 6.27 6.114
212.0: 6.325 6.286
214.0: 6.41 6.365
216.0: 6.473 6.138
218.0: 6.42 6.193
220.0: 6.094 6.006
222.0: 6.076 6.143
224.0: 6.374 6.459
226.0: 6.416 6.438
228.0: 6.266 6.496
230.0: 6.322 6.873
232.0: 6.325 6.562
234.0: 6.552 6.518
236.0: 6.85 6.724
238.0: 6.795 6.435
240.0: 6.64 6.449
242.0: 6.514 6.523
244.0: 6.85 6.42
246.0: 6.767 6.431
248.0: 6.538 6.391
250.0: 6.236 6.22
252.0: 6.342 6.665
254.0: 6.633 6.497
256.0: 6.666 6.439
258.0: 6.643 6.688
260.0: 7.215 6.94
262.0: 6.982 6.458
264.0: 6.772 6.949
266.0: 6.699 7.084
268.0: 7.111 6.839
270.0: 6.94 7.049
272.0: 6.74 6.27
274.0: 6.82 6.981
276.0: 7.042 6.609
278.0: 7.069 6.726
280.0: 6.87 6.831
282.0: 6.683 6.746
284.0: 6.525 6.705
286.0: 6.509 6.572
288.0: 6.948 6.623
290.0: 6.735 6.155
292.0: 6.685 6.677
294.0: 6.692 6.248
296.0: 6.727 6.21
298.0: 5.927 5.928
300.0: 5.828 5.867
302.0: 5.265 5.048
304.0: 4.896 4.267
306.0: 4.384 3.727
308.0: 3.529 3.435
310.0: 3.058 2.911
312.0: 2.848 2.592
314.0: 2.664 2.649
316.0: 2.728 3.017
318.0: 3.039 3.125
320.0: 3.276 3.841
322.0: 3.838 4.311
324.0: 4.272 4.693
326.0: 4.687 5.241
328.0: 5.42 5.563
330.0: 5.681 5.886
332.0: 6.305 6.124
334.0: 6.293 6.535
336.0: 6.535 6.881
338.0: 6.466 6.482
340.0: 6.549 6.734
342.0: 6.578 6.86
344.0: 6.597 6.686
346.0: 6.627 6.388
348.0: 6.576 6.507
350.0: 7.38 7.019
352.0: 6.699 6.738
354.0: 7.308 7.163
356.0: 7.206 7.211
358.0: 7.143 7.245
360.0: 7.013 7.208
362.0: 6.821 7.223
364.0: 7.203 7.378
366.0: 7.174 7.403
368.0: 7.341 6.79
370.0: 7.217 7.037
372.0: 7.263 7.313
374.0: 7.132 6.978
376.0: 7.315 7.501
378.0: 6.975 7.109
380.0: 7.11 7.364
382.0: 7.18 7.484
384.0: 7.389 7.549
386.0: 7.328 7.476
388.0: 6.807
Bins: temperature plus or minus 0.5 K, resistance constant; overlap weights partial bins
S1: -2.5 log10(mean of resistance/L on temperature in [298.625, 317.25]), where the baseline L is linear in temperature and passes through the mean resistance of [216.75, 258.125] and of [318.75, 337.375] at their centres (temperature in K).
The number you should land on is 0.37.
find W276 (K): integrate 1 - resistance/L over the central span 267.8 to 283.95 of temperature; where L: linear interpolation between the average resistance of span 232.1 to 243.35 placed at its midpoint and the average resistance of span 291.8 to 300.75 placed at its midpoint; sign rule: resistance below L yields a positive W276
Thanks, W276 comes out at -1.1 K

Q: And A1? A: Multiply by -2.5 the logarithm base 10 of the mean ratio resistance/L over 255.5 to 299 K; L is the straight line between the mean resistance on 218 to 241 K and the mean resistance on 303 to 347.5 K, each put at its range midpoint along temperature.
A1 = -0.186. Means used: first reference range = 6.43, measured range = 6.71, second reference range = 4.87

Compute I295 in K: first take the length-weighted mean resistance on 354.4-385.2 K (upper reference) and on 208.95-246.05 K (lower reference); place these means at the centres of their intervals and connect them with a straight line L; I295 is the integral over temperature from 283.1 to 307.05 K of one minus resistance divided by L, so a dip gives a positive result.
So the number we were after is 2.7 K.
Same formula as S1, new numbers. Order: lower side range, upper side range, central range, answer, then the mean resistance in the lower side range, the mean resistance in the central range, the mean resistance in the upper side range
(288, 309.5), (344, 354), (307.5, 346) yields 0.28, 5.6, 4.86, 6.76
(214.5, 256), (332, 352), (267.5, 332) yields 0.21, 6.45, 5.39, 6.62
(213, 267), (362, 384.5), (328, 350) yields 0.10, 6.52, 6.42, 7.21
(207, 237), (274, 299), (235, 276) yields -0.03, 6.36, 6.68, 6.63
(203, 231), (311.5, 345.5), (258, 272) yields -0.19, 6.32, 6.89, 5.03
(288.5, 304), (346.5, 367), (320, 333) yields 0.31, 6.13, 4.96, 7.04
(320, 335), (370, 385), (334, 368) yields -0.13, 5.14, 6.89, 7.24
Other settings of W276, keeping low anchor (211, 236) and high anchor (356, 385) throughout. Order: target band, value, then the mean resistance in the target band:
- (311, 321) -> 5.7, 2.93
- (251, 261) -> -0.1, 6.64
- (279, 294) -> 0.1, 6.66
